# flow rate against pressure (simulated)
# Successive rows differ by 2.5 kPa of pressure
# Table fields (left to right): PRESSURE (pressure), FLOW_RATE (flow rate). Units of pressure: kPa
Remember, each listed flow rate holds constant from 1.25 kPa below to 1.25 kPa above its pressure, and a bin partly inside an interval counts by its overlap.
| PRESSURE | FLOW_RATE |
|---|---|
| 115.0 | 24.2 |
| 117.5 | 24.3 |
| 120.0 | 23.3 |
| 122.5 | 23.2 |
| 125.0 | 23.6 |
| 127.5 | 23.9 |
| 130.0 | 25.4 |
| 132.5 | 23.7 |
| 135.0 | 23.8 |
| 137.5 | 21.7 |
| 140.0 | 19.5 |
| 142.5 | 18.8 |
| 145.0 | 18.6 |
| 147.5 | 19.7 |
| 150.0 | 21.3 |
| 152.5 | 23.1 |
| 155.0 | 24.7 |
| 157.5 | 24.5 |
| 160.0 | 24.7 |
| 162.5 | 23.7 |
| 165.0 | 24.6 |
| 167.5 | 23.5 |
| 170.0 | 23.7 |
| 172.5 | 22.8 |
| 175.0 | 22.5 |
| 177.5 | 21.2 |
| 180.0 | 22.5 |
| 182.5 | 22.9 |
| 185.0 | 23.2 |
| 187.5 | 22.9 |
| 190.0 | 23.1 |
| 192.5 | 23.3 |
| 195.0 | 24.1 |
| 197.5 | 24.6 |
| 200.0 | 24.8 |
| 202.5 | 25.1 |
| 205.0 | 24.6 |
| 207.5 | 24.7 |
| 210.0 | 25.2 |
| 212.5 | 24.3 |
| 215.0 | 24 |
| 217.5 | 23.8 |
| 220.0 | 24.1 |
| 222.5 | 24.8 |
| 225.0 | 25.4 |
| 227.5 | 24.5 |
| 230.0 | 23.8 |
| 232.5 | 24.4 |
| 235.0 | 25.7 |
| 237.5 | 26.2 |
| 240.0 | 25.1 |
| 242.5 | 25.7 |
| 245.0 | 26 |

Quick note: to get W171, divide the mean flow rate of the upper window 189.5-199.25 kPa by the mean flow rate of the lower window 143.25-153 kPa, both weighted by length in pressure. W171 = 1.17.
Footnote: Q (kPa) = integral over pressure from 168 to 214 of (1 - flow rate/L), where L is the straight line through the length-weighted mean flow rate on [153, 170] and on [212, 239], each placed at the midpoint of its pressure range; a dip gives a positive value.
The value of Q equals 1.4 kPa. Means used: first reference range 24.2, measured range 23.6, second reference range 24.6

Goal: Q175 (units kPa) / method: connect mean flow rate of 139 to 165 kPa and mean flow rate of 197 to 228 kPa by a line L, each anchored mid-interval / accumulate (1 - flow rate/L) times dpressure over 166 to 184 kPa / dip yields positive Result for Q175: 0.2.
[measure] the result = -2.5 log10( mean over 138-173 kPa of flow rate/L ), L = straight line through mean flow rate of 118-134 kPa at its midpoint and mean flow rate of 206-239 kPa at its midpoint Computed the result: 0.08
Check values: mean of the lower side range 23.9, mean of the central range 22.3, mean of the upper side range 24.7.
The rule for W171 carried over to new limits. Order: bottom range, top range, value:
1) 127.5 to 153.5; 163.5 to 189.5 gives 1.06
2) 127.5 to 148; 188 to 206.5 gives 1.12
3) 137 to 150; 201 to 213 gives 1.26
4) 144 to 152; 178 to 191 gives 1.13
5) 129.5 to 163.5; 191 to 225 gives 1.10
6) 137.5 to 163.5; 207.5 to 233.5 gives 1.12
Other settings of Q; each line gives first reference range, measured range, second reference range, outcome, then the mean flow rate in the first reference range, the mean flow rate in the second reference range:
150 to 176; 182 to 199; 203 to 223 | 0.43 kPa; 23.7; 24.4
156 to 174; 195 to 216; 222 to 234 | -0.25 kPa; 23.9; 24.6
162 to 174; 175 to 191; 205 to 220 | 0.85 kPa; 23.6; 24.4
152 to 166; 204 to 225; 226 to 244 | 0.31 kPa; 24.3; 25.1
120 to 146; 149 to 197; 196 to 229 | 0.29 kPa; 22.3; 24.6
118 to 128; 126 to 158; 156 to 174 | 2.08 kPa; 23.5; 23.9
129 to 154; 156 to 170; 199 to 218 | -1.02 kPa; 21.6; 24.6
